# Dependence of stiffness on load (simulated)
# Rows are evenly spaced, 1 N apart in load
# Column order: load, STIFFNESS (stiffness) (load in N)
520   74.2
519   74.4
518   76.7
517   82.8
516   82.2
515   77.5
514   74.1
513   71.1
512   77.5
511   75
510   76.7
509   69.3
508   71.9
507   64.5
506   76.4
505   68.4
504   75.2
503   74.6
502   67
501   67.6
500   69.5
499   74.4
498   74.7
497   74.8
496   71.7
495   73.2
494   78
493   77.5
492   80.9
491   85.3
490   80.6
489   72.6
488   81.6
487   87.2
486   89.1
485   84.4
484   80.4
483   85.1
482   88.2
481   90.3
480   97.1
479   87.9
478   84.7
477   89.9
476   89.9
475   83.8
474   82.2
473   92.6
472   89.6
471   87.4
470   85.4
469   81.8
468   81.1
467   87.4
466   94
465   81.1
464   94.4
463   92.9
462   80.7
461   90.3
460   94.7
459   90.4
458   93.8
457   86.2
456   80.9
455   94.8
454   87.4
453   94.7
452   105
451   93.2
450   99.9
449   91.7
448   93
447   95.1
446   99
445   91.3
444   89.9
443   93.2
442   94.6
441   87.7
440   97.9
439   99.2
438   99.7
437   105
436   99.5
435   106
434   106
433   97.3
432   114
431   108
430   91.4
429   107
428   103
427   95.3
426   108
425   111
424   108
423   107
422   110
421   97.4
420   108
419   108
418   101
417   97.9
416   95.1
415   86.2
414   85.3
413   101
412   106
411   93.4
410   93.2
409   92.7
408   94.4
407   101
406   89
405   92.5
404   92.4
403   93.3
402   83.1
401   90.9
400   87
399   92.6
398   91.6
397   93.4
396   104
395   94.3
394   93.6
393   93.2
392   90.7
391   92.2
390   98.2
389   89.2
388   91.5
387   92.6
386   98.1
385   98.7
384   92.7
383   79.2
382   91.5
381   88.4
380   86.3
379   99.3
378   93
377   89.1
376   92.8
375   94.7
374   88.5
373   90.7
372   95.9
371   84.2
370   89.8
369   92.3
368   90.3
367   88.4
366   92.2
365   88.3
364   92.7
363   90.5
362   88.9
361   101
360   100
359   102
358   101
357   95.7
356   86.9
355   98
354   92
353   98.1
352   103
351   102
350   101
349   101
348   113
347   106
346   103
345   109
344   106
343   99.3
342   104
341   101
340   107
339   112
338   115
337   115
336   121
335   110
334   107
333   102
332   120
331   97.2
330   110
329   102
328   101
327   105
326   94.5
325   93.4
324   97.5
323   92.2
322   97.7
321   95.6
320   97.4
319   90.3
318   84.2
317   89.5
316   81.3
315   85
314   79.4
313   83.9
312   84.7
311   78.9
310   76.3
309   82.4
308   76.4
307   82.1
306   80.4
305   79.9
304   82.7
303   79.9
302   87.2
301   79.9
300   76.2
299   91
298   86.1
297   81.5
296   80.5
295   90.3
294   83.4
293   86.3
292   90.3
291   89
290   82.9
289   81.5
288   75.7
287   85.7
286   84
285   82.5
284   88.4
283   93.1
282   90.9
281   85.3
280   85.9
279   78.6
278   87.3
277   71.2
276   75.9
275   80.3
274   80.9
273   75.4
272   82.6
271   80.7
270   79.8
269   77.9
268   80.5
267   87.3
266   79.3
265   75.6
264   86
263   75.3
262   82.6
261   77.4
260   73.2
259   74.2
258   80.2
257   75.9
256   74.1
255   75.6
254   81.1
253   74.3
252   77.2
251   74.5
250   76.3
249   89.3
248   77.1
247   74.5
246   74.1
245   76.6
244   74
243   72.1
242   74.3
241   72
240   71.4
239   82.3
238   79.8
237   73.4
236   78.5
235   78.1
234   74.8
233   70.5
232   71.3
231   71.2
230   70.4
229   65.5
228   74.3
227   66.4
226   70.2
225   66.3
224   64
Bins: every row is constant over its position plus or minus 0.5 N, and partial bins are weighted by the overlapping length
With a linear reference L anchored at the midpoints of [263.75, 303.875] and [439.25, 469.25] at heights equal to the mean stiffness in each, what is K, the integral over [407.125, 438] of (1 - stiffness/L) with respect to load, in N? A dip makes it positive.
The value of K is -3.9 N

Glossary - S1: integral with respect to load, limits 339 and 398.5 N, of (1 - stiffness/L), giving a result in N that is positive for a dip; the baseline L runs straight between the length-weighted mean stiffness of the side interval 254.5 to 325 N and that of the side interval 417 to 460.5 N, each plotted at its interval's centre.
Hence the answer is -2.9 N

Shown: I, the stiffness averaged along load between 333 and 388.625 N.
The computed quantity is 97.7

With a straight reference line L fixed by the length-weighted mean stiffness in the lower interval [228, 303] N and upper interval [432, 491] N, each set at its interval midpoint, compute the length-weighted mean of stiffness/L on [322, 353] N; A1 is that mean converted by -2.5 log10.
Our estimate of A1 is -0.24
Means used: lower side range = 79.4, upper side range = 90.9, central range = 105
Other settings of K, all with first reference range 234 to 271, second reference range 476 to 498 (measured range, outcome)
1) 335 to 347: -4.4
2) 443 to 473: -3.1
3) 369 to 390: -2.9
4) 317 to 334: -4.2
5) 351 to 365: -2.8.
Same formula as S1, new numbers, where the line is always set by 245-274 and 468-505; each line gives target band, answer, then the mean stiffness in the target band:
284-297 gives -0.94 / 84.4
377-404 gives -4.09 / 92.2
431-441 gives -2.67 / 102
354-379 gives -4.12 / 92.9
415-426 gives -3.17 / 104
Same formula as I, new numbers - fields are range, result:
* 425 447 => 99.8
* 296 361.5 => 95.5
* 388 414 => 93.5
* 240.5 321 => 81.2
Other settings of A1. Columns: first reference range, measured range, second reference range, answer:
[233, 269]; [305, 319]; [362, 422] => 0.03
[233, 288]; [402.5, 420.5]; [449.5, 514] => -0.18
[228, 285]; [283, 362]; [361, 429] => -0.09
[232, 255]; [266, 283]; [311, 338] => 0.04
